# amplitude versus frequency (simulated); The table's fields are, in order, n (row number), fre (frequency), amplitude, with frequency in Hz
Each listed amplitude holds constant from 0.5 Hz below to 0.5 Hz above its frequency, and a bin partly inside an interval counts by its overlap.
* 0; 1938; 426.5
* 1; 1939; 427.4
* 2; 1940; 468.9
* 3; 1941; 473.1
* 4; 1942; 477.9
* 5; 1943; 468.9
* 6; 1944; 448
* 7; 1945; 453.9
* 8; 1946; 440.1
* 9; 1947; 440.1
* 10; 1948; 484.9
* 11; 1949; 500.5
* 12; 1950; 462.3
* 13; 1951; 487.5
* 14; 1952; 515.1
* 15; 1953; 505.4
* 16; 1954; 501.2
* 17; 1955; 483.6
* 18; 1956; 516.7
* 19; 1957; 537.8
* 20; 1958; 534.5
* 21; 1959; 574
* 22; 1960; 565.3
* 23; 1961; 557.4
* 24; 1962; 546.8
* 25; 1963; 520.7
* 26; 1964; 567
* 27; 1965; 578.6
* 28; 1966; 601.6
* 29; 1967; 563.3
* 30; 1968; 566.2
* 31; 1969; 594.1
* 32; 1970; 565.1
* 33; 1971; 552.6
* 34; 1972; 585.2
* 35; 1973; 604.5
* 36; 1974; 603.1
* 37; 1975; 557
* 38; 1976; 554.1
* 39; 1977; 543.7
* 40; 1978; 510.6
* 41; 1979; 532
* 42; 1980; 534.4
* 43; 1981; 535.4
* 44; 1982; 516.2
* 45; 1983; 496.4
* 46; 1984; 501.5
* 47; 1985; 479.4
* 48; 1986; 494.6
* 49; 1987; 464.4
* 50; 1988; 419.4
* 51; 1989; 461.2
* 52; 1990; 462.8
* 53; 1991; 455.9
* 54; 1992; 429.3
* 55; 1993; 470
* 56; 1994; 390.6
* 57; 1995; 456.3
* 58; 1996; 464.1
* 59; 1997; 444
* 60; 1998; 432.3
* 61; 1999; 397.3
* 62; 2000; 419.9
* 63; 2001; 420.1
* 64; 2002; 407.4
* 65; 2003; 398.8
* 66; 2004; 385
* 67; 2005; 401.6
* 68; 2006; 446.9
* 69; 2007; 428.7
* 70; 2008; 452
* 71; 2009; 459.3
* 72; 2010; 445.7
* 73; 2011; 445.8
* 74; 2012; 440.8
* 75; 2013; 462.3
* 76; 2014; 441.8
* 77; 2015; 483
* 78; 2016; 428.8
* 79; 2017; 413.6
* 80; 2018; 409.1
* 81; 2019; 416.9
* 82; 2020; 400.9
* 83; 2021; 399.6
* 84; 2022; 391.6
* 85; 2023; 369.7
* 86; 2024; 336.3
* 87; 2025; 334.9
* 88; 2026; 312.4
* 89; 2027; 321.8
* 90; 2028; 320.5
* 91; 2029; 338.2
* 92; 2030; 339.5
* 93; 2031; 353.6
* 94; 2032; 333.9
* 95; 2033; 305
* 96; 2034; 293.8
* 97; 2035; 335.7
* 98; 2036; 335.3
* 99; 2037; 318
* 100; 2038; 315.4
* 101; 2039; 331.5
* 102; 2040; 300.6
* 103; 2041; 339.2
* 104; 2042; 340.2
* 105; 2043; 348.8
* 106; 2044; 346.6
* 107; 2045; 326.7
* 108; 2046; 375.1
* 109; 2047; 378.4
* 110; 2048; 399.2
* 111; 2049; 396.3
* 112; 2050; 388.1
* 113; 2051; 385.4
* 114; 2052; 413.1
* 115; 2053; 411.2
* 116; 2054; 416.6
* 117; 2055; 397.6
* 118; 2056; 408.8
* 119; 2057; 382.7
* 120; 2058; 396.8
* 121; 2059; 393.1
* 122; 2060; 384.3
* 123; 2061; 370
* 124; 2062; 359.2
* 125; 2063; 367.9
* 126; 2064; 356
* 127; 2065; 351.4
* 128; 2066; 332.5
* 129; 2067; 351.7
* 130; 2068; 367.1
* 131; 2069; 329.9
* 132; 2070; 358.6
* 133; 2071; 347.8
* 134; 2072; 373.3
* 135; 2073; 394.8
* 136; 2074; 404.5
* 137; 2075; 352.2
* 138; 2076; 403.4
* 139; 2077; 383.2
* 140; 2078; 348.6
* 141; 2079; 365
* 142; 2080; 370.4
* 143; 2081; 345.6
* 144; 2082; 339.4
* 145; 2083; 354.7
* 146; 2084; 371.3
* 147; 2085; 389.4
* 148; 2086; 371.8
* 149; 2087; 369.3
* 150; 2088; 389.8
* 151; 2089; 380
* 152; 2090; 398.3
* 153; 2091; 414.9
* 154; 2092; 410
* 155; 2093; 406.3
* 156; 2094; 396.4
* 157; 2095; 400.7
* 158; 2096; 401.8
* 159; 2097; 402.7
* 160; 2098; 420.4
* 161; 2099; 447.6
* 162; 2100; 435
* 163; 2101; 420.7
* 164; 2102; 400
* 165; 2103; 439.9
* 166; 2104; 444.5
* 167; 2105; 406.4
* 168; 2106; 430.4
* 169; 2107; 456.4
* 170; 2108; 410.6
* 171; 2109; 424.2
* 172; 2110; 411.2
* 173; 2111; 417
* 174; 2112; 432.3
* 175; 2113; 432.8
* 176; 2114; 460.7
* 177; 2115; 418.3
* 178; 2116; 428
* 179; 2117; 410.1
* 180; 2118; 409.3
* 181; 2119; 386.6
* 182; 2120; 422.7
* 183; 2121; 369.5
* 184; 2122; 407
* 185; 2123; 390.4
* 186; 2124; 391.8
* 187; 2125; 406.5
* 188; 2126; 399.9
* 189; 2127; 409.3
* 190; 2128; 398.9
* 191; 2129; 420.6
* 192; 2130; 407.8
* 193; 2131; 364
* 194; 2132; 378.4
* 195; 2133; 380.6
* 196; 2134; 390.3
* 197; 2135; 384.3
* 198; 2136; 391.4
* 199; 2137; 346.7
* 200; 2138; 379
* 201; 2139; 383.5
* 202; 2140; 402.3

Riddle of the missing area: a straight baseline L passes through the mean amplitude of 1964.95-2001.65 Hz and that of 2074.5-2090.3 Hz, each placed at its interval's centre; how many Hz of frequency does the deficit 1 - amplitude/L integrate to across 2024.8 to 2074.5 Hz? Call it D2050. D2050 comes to 6.6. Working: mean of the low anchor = 503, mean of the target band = 358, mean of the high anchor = 370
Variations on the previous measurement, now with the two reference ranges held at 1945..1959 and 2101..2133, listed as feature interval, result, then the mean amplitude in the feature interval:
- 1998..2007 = 1.10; 412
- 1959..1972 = -2.09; 566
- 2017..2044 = 6.53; 345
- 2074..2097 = 2.50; 381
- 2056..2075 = 3.01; 369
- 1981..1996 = 0.31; 467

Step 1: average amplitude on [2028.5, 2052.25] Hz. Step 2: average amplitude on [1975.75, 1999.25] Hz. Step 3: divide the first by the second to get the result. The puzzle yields 0.73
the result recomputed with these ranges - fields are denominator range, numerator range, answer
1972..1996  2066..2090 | 0.74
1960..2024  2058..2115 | 0.82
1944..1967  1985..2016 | 0.85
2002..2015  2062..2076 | 0.83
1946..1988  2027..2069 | 0.68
